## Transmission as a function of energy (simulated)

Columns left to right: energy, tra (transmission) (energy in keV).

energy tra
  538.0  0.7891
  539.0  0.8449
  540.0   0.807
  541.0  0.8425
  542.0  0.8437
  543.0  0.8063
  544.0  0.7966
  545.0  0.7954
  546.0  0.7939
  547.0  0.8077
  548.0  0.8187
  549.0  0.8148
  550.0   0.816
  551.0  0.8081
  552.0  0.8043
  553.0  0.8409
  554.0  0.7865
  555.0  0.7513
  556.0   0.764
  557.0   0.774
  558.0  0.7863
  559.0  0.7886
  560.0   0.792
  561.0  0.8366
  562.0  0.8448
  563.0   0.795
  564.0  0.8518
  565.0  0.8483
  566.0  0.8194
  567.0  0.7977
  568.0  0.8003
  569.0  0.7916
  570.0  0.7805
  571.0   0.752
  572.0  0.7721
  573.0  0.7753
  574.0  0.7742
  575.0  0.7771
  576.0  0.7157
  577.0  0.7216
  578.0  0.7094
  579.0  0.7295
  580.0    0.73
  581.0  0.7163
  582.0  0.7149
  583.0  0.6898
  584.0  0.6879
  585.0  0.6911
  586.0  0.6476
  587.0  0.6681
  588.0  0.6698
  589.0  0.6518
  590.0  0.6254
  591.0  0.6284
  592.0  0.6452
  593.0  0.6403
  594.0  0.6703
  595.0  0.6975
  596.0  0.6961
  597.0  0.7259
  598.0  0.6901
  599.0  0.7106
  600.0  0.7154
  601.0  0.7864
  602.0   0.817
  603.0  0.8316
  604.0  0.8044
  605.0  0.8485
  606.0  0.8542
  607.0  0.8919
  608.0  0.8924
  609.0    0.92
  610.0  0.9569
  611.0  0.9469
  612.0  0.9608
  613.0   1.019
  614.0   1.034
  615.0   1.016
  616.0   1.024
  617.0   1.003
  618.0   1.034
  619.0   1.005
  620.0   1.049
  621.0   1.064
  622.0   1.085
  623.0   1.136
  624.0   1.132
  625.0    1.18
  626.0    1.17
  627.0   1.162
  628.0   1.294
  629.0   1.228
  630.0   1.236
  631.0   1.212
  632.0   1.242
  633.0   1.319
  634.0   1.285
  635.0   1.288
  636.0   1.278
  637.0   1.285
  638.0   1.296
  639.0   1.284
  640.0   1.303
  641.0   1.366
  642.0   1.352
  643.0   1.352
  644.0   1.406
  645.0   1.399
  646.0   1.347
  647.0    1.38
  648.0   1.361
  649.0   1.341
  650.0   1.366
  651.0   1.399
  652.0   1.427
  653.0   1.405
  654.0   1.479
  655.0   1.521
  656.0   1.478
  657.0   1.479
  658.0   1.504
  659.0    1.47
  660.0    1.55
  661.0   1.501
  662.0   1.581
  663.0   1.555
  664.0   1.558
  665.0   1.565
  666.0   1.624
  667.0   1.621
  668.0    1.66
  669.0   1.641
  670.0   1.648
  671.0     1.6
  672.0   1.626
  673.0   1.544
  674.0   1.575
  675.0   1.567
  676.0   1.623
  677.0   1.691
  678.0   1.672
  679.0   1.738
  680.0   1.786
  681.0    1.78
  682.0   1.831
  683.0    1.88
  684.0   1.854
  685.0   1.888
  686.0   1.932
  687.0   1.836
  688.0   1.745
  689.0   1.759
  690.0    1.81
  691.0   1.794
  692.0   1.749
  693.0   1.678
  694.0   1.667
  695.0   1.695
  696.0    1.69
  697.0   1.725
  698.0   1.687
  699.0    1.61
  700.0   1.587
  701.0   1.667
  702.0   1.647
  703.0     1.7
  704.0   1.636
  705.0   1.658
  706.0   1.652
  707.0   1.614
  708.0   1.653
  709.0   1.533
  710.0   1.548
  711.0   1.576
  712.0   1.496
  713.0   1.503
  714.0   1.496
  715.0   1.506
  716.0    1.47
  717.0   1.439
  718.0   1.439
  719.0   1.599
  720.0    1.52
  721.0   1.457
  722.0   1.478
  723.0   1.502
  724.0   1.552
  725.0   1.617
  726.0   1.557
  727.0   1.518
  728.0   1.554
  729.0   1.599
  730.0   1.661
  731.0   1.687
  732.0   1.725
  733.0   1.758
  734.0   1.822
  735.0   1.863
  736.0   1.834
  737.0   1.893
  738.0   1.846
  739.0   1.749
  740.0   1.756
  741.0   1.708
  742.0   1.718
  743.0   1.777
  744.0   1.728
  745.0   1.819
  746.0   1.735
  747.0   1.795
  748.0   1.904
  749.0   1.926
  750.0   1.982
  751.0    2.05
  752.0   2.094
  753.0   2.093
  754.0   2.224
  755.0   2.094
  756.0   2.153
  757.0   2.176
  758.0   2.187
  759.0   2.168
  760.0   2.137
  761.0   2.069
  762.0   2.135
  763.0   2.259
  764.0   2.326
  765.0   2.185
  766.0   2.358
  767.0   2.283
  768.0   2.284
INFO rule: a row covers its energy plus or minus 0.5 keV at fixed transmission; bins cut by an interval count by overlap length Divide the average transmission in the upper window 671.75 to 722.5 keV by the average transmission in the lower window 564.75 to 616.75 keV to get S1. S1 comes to 2.1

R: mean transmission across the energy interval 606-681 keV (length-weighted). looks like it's 1.34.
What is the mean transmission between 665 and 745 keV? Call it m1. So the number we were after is 1.67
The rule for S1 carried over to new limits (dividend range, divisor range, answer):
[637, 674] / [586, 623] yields 1.75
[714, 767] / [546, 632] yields 2.16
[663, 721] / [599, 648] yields 1.48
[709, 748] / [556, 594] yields 2.22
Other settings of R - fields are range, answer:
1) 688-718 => 1.63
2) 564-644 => 0.928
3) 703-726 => 1.55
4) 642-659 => 1.42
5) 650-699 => 1.64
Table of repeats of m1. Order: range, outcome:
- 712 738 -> 1.6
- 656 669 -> 1.56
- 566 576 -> 0.779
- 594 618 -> 0.862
